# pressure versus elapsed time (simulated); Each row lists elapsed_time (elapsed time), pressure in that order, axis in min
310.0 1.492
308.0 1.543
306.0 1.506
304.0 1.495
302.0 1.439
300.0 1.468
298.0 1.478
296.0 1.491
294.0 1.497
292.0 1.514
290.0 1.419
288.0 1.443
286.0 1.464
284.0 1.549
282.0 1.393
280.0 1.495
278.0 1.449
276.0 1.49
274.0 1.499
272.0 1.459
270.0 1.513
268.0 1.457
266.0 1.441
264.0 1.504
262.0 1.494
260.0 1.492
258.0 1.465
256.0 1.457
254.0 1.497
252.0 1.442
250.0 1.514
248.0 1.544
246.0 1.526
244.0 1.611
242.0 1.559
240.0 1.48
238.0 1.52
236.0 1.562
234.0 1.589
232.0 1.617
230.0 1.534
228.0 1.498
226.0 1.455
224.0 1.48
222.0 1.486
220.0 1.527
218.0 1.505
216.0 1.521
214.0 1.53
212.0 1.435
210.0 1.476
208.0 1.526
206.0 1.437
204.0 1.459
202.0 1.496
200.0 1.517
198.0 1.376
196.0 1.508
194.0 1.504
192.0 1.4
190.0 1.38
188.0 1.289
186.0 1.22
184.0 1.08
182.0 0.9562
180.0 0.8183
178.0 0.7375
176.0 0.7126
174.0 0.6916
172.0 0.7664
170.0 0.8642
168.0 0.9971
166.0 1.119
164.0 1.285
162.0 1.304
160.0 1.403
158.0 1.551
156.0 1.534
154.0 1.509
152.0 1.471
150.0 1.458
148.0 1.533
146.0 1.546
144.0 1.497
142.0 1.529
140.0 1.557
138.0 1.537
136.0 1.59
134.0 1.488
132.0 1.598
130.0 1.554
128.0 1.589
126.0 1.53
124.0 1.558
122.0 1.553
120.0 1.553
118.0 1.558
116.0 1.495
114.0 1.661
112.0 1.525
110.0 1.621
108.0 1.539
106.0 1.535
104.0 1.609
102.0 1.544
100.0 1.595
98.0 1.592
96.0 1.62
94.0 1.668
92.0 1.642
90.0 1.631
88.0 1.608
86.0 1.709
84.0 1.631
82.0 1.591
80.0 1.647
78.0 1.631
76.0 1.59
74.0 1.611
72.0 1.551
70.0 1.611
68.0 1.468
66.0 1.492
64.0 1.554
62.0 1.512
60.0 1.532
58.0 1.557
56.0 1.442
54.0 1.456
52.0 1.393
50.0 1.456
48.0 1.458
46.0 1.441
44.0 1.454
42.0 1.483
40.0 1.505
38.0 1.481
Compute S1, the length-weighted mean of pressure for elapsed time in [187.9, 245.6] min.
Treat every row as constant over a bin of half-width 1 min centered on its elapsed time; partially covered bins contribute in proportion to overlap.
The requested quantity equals 1.5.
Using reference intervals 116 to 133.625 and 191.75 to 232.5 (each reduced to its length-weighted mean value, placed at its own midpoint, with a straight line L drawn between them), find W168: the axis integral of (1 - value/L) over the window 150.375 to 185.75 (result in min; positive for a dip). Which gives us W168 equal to 9.5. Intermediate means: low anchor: 1.56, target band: 1.11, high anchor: 1.49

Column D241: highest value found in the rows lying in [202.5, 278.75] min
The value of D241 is 1.617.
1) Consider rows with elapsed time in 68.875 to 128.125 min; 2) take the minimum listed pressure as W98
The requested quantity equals 1.495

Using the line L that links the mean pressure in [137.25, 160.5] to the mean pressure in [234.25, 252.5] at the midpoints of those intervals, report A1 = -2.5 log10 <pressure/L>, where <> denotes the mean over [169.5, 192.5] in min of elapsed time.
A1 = 0.47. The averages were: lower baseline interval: 1.51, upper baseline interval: 1.53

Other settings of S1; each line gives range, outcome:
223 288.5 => 1.5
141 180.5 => 1.22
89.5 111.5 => 1.6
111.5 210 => 1.36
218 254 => 1.52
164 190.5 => 0.976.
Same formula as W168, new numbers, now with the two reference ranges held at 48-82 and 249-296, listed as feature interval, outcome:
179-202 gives 3.24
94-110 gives -0.67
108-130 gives -0.67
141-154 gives 0.03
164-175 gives 4.24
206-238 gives -0.52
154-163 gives 0.31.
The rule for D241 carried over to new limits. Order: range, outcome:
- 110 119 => 1.661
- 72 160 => 1.709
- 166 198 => 1.508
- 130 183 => 1.598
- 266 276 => 1.513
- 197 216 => 1.53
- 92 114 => 1.668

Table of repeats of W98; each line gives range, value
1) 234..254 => 1.442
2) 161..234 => 0.6916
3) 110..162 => 1.304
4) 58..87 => 1.468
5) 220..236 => 1.455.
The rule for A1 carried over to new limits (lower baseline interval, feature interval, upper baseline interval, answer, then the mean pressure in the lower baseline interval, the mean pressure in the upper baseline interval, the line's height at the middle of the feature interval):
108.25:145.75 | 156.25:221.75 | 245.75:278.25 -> 0.20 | 1.55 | 1.48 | 1.52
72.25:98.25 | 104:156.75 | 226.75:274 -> 0.04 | 1.63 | 1.51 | 1.6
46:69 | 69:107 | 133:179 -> -0.14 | 1.48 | 1.29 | 1.42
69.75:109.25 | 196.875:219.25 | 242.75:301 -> 0.03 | 1.61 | 1.49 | 1.53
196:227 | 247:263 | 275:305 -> -0.01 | 1.48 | 1.47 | 1.48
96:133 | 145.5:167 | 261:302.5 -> 0.09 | 1.57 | 1.47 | 1.55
